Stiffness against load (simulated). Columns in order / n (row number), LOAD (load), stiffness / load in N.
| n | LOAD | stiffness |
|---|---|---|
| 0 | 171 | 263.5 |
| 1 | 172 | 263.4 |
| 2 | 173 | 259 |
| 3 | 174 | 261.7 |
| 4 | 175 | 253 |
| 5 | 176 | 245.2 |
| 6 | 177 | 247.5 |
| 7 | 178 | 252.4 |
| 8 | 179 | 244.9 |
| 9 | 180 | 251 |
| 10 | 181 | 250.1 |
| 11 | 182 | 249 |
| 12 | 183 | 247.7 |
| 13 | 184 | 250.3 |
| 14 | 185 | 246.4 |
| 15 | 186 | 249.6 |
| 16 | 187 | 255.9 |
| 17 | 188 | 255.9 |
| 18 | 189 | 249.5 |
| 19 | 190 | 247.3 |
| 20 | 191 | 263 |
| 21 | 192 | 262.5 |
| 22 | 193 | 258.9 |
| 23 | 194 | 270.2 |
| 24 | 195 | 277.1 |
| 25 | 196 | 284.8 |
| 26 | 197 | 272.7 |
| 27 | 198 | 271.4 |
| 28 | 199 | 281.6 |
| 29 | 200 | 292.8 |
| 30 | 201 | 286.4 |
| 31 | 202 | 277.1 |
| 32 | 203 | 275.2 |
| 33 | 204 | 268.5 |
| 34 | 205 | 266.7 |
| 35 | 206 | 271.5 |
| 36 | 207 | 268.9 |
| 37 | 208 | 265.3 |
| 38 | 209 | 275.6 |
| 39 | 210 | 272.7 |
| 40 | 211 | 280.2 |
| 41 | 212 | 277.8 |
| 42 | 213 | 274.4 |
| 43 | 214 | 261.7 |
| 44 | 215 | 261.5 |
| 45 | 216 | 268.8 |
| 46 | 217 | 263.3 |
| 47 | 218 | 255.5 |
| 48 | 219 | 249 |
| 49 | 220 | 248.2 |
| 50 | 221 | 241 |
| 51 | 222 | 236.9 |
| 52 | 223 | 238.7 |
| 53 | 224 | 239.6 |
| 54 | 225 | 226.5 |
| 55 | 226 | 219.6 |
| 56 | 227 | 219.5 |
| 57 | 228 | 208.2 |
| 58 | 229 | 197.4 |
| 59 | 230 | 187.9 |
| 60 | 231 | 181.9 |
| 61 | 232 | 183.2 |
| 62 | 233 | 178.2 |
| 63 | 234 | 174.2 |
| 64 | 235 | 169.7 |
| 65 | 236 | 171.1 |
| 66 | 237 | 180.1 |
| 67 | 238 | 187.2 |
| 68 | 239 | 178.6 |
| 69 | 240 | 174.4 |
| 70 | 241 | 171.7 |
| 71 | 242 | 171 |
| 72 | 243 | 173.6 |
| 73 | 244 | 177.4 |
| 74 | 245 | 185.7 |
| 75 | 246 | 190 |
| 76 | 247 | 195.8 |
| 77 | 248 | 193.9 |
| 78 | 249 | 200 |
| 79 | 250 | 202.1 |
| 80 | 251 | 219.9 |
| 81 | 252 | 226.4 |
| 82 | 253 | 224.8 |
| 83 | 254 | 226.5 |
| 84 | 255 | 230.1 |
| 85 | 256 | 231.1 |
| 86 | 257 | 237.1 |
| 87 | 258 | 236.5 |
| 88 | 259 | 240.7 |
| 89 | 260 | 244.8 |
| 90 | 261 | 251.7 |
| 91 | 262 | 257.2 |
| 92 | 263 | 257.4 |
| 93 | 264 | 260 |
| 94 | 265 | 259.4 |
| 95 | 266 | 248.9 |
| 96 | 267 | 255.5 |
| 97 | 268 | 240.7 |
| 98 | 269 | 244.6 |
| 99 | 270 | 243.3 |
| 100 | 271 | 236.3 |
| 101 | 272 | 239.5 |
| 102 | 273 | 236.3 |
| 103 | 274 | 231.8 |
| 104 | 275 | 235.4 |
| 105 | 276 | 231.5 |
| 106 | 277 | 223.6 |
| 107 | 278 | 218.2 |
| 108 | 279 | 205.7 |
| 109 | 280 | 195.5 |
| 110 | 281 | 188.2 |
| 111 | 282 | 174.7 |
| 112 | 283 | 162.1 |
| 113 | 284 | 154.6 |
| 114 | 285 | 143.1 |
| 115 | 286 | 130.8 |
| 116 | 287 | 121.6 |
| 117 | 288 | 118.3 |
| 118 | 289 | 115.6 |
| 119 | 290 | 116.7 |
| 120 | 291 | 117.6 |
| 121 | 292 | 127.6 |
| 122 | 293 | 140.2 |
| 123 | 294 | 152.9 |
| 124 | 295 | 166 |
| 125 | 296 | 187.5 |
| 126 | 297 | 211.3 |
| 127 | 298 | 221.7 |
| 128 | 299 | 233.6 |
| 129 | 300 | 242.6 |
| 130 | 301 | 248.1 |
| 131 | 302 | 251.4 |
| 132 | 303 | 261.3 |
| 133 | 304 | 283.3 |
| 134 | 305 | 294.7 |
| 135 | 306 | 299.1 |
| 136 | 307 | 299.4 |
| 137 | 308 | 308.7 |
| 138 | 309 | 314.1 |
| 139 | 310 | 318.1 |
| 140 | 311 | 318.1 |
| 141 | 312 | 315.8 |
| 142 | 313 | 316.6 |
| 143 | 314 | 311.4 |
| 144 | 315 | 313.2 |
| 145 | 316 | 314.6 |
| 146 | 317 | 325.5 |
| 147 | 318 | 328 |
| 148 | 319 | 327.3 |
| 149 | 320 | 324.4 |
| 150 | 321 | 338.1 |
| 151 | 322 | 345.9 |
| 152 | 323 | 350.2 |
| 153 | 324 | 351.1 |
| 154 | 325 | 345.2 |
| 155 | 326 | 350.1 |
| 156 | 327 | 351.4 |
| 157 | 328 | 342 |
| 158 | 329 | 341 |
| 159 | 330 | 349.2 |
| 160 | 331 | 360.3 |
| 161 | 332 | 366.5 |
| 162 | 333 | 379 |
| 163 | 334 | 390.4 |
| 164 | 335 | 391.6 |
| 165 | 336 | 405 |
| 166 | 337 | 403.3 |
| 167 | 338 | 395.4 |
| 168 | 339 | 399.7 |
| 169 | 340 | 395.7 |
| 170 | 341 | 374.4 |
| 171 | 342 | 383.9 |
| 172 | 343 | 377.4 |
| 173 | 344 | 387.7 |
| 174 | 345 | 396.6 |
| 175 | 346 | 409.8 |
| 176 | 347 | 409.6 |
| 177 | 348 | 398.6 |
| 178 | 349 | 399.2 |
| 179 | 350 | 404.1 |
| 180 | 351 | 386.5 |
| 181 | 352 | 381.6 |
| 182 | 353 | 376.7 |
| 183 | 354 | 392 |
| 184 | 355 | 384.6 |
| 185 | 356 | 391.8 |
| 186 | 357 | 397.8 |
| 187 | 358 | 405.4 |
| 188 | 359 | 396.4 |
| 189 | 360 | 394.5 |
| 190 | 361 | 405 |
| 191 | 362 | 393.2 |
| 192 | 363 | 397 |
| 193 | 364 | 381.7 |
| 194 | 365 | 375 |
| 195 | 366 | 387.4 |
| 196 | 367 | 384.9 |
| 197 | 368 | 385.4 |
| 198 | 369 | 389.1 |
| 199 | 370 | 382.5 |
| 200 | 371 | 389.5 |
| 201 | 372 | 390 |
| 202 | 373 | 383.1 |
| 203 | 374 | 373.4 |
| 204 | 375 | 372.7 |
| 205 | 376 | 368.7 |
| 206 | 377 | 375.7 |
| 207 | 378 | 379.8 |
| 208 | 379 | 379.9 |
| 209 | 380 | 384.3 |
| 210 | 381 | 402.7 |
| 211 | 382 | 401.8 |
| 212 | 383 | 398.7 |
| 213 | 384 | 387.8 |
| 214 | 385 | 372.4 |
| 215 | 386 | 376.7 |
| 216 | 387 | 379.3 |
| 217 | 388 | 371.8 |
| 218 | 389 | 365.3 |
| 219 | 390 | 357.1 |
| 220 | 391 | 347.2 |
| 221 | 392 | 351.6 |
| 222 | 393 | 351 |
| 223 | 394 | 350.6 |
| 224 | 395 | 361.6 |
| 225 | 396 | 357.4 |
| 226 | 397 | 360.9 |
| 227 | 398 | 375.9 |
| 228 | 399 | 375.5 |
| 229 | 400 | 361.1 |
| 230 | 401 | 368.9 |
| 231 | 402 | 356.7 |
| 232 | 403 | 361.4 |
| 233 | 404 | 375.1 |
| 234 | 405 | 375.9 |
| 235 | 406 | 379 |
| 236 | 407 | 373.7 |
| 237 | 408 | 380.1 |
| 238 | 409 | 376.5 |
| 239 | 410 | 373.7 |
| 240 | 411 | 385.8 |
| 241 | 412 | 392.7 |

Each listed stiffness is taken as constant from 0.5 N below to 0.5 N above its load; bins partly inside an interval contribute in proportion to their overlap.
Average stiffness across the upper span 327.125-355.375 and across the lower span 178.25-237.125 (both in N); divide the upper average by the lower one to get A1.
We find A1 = 1.56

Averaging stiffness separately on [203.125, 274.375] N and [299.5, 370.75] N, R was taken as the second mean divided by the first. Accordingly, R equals 1.57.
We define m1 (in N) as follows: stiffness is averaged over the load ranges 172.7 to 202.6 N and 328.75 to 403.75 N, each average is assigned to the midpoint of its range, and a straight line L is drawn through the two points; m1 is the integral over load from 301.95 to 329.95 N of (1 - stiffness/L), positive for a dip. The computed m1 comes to 2.2 N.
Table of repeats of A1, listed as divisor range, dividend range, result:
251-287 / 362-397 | 1.70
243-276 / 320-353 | 1.64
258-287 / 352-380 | 1.75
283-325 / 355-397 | 1.53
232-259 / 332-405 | 1.94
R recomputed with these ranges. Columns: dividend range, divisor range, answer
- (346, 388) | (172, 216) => 1.47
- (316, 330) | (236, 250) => 1.85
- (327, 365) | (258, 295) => 1.93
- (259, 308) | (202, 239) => 0.91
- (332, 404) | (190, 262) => 1.64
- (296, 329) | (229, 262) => 1.51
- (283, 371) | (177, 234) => 1.27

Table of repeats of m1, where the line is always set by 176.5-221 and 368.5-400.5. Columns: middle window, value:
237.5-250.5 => 4.7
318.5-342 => -1.6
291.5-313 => 5.1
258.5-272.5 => 2.5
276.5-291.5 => 7.4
